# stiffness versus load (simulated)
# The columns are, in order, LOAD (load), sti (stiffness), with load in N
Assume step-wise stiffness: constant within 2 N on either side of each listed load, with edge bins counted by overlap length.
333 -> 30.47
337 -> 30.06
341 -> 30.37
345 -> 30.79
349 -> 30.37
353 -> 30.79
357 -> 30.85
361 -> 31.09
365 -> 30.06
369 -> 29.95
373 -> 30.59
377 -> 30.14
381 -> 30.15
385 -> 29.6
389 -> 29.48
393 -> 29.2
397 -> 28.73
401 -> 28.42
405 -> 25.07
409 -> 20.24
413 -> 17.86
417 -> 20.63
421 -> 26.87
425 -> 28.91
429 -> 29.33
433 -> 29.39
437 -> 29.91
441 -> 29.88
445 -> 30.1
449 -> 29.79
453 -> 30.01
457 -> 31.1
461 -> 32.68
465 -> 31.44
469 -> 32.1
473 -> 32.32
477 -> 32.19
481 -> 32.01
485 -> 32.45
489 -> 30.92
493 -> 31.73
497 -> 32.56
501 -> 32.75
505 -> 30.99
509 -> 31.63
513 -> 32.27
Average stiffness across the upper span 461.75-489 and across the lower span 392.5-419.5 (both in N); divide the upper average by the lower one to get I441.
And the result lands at 1.33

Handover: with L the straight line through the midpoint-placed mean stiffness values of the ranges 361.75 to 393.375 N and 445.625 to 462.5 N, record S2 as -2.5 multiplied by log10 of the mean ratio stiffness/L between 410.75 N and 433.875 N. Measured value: 0.20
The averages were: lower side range 30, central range 25.3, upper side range 30.8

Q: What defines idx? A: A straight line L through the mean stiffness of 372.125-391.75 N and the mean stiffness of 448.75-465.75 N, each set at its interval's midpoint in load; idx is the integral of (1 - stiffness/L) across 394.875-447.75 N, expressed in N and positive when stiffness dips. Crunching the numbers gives 6.8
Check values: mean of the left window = 29.9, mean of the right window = 31.1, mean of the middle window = 26.6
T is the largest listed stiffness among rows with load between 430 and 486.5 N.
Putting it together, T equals 32.68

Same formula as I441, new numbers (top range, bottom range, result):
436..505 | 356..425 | 1.14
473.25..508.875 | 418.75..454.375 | 1.09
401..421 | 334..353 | 0.73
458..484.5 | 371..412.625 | 1.16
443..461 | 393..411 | 1.17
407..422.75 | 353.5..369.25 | 0.70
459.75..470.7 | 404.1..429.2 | 1.35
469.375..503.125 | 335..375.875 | 1.05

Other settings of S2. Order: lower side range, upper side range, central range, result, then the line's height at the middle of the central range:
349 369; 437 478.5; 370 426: 0.15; 30.8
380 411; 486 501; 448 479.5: -0.03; 30.6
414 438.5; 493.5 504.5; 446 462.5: -0.06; 29.1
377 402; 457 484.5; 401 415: 0.33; 30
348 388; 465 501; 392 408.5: 0.14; 30.8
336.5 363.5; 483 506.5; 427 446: 0.06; 31.4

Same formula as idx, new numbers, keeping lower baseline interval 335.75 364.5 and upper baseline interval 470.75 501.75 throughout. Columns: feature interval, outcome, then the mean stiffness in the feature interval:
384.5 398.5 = 0.8 N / 29.2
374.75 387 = 0.4 N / 30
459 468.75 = -0.1 N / 32.1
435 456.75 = 1.1 N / 30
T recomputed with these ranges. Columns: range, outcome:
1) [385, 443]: 29.91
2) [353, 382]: 31.09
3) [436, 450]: 30.1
